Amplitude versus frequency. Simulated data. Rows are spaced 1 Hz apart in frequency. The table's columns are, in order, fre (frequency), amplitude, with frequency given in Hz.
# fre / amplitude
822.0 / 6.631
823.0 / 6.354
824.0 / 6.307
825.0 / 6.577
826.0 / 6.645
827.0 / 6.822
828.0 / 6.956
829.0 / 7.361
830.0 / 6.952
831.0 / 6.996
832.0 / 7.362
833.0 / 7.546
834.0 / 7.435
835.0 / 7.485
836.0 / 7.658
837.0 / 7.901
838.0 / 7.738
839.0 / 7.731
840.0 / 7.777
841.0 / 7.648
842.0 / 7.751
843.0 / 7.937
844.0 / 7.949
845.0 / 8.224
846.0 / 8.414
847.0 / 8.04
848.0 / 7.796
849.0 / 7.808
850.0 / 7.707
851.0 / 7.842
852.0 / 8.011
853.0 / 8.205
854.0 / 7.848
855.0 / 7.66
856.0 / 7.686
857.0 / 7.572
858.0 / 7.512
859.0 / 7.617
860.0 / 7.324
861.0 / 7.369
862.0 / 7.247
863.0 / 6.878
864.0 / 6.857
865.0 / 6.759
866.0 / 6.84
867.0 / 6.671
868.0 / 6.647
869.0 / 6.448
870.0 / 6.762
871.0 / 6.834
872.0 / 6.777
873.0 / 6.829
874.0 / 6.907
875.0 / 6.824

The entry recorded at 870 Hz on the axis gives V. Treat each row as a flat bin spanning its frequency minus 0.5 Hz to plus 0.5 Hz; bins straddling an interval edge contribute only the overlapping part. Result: 6.762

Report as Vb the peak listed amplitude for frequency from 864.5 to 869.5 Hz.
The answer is 6.84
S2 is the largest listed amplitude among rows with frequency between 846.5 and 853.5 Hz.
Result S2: 8.205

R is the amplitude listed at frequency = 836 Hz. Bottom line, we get 7.658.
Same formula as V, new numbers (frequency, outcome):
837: 7.901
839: 7.731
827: 6.822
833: 7.546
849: 7.808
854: 7.848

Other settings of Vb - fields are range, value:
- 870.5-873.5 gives 6.834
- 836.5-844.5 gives 7.949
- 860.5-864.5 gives 7.369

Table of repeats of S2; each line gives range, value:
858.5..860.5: 7.617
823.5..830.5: 7.361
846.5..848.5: 8.04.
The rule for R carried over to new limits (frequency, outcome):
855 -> 7.66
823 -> 6.354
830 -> 6.952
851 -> 7.842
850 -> 7.707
